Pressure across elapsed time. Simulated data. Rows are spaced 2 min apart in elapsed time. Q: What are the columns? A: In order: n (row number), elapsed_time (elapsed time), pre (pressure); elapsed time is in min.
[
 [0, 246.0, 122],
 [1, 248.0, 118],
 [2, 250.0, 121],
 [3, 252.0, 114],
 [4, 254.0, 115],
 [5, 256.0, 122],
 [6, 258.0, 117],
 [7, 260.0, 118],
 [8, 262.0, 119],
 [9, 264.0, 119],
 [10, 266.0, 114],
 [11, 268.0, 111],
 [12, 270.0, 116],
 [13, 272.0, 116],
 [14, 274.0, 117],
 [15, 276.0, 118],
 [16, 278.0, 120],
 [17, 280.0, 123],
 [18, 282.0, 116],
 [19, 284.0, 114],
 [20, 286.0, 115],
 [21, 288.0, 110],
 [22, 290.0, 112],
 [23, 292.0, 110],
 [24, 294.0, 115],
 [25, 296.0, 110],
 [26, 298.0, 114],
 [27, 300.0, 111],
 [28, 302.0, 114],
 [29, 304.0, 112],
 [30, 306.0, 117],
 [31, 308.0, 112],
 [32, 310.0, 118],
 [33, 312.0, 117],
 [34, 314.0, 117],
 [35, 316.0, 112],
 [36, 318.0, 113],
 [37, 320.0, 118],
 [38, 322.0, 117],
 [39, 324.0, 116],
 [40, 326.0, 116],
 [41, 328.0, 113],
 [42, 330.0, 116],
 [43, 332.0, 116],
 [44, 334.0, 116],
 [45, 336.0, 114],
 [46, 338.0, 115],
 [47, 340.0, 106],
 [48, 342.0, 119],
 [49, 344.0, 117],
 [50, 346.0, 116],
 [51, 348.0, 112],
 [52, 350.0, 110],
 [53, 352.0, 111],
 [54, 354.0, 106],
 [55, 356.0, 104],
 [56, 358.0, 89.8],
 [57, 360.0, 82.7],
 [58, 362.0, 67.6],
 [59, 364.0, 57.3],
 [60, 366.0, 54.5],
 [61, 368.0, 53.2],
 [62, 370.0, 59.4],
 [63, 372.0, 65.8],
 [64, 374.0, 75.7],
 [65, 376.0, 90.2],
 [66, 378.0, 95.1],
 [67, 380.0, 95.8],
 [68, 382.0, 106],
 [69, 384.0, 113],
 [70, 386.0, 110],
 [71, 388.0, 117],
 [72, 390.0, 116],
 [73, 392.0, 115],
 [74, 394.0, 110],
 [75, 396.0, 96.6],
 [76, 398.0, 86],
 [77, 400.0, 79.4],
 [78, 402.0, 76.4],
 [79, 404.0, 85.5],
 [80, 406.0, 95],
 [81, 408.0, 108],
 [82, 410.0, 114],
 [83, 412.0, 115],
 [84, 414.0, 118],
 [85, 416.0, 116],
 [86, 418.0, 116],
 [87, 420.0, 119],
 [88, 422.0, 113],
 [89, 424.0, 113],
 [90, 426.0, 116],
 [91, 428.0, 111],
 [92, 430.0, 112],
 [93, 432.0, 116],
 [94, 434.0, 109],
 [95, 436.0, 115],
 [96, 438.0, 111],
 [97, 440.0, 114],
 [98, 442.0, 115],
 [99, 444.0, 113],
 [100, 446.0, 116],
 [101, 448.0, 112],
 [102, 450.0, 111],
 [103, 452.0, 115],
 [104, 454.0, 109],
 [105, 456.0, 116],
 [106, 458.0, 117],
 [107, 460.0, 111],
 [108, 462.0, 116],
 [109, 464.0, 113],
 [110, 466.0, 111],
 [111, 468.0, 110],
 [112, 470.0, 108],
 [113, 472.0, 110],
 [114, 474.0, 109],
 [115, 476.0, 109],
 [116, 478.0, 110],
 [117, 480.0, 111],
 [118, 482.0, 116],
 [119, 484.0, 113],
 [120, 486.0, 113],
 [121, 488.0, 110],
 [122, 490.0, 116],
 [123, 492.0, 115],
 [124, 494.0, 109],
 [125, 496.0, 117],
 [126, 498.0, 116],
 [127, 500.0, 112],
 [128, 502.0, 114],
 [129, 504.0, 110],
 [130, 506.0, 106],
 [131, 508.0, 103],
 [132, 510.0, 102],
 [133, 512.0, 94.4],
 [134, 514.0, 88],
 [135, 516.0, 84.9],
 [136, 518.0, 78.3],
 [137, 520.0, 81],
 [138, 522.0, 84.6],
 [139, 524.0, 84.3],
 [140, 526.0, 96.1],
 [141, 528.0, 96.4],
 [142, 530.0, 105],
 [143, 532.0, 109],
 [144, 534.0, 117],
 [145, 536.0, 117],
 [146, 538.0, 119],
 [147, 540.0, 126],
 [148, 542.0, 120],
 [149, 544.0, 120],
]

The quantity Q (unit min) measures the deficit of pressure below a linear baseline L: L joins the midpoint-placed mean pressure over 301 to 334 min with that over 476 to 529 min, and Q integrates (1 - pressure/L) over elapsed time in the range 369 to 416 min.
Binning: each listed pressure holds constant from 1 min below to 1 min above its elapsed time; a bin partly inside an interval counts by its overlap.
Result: 5.3 min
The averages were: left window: 115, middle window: 97.9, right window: 103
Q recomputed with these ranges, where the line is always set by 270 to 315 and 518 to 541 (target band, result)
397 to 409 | 2.3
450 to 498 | -3.3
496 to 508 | -0.9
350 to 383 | 8.3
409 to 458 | -3.1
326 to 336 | -0.2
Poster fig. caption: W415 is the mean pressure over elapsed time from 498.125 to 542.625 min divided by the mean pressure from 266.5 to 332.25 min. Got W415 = 0.9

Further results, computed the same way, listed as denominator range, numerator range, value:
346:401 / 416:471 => 1.23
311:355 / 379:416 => 0.91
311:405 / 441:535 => 1.07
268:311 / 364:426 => 0.85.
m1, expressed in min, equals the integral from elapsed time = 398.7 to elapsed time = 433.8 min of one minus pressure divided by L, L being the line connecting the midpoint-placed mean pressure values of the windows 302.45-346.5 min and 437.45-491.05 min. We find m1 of 1.9 min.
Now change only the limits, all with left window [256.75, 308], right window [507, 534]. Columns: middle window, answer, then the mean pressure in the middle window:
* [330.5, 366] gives 2.3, 102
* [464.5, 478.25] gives -1.6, 110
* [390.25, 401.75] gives 0.8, 97.2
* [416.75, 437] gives -2.4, 114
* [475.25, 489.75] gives -2.2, 112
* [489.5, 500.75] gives -2.1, 114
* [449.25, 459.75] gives -1.5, 113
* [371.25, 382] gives 2.0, 87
